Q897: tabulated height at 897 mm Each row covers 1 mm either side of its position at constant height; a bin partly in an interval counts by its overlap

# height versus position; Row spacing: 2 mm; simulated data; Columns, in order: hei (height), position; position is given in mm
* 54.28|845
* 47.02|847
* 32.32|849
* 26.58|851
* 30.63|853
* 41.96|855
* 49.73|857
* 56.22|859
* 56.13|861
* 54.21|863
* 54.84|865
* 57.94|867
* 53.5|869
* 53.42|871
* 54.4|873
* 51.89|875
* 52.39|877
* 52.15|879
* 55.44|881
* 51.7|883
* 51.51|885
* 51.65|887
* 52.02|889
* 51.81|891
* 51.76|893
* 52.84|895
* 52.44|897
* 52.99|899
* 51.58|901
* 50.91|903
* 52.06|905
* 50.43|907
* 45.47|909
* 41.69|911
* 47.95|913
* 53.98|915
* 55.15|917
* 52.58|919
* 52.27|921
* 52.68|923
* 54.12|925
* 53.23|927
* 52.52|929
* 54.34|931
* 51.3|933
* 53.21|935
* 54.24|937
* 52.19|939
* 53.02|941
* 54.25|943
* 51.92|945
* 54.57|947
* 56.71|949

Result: 52.44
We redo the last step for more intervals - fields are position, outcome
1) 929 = 52.52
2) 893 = 51.76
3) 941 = 53.02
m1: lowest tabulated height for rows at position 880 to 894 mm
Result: 51.51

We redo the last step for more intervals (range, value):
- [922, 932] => 52.52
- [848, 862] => 26.58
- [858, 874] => 53.42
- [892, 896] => 51.76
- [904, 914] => 41.69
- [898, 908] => 50.43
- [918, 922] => 52.27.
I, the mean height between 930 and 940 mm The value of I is 53.1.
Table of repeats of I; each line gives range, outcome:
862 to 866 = 54.5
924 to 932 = 53.6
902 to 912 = 48.1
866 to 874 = 54.8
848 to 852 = 29.4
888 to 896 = 52.1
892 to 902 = 52.3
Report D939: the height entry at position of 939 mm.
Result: 52.19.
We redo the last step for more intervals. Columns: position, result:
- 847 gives 47.02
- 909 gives 45.47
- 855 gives 41.96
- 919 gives 52.58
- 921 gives 52.27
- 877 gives 52.39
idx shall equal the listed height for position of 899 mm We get 52.99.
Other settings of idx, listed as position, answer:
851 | 26.58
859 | 56.22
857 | 49.73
